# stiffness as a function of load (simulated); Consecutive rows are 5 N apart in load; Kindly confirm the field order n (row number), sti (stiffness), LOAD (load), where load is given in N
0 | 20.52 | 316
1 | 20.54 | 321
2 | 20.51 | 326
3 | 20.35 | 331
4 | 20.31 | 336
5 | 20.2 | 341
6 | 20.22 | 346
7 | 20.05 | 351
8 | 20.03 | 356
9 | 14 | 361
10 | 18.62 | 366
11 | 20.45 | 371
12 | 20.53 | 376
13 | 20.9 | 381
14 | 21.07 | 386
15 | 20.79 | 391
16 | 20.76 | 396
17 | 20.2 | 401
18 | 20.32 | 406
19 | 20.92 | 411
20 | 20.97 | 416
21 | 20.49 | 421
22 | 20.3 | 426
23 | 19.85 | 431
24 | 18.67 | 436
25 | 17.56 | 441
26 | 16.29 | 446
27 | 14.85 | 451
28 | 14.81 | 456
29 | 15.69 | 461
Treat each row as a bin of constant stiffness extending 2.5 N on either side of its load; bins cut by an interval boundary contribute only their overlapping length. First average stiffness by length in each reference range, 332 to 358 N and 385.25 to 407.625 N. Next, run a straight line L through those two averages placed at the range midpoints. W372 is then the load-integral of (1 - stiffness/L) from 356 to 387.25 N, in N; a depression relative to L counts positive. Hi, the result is 1.8 N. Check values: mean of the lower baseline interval 20.2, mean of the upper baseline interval 20.6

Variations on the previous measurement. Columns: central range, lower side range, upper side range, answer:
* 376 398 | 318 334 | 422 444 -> -1.3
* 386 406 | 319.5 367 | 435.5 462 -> -3.1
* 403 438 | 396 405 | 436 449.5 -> -2.7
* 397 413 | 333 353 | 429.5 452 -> -1.7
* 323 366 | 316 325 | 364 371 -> 1.0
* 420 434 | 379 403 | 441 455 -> -2.0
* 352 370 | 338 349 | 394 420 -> 2.1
